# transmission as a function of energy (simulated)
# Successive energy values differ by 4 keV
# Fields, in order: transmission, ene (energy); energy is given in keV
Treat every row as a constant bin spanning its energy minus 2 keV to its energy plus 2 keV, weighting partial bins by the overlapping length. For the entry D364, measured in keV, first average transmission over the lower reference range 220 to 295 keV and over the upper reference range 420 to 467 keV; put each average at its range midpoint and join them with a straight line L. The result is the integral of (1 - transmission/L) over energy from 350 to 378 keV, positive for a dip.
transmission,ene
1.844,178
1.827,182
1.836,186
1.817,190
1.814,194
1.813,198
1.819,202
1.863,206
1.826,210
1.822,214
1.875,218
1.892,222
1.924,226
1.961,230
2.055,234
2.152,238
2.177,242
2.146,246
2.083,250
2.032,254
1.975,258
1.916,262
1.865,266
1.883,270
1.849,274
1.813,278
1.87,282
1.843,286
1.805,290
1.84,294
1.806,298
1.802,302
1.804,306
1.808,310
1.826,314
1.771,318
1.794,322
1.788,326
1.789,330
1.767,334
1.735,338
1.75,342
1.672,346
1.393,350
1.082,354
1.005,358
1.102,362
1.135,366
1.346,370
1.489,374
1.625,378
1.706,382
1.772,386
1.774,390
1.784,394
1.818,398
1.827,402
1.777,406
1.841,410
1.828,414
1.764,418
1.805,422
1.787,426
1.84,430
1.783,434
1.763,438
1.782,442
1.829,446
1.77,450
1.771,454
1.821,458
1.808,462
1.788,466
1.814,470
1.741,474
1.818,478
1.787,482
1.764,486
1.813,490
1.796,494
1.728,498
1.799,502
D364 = 9.4 keV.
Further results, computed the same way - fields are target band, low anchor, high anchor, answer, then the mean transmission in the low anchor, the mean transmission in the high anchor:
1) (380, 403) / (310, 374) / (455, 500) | -2.1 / 1.54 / 1.79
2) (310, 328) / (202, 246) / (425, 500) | 0.9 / 1.96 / 1.79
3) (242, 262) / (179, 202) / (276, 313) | -2.6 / 1.82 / 1.82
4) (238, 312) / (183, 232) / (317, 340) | -4.2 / 1.85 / 1.77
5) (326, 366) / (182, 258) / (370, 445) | 7.5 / 1.94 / 1.75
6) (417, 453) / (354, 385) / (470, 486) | -4.1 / 1.34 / 1.78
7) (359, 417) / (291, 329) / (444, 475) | 5.7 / 1.8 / 1.79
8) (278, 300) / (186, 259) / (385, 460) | 0.7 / 1.94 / 1.8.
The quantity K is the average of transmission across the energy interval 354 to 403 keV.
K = 1.51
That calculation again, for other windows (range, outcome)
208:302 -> 1.93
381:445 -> 1.79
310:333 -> 1.79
